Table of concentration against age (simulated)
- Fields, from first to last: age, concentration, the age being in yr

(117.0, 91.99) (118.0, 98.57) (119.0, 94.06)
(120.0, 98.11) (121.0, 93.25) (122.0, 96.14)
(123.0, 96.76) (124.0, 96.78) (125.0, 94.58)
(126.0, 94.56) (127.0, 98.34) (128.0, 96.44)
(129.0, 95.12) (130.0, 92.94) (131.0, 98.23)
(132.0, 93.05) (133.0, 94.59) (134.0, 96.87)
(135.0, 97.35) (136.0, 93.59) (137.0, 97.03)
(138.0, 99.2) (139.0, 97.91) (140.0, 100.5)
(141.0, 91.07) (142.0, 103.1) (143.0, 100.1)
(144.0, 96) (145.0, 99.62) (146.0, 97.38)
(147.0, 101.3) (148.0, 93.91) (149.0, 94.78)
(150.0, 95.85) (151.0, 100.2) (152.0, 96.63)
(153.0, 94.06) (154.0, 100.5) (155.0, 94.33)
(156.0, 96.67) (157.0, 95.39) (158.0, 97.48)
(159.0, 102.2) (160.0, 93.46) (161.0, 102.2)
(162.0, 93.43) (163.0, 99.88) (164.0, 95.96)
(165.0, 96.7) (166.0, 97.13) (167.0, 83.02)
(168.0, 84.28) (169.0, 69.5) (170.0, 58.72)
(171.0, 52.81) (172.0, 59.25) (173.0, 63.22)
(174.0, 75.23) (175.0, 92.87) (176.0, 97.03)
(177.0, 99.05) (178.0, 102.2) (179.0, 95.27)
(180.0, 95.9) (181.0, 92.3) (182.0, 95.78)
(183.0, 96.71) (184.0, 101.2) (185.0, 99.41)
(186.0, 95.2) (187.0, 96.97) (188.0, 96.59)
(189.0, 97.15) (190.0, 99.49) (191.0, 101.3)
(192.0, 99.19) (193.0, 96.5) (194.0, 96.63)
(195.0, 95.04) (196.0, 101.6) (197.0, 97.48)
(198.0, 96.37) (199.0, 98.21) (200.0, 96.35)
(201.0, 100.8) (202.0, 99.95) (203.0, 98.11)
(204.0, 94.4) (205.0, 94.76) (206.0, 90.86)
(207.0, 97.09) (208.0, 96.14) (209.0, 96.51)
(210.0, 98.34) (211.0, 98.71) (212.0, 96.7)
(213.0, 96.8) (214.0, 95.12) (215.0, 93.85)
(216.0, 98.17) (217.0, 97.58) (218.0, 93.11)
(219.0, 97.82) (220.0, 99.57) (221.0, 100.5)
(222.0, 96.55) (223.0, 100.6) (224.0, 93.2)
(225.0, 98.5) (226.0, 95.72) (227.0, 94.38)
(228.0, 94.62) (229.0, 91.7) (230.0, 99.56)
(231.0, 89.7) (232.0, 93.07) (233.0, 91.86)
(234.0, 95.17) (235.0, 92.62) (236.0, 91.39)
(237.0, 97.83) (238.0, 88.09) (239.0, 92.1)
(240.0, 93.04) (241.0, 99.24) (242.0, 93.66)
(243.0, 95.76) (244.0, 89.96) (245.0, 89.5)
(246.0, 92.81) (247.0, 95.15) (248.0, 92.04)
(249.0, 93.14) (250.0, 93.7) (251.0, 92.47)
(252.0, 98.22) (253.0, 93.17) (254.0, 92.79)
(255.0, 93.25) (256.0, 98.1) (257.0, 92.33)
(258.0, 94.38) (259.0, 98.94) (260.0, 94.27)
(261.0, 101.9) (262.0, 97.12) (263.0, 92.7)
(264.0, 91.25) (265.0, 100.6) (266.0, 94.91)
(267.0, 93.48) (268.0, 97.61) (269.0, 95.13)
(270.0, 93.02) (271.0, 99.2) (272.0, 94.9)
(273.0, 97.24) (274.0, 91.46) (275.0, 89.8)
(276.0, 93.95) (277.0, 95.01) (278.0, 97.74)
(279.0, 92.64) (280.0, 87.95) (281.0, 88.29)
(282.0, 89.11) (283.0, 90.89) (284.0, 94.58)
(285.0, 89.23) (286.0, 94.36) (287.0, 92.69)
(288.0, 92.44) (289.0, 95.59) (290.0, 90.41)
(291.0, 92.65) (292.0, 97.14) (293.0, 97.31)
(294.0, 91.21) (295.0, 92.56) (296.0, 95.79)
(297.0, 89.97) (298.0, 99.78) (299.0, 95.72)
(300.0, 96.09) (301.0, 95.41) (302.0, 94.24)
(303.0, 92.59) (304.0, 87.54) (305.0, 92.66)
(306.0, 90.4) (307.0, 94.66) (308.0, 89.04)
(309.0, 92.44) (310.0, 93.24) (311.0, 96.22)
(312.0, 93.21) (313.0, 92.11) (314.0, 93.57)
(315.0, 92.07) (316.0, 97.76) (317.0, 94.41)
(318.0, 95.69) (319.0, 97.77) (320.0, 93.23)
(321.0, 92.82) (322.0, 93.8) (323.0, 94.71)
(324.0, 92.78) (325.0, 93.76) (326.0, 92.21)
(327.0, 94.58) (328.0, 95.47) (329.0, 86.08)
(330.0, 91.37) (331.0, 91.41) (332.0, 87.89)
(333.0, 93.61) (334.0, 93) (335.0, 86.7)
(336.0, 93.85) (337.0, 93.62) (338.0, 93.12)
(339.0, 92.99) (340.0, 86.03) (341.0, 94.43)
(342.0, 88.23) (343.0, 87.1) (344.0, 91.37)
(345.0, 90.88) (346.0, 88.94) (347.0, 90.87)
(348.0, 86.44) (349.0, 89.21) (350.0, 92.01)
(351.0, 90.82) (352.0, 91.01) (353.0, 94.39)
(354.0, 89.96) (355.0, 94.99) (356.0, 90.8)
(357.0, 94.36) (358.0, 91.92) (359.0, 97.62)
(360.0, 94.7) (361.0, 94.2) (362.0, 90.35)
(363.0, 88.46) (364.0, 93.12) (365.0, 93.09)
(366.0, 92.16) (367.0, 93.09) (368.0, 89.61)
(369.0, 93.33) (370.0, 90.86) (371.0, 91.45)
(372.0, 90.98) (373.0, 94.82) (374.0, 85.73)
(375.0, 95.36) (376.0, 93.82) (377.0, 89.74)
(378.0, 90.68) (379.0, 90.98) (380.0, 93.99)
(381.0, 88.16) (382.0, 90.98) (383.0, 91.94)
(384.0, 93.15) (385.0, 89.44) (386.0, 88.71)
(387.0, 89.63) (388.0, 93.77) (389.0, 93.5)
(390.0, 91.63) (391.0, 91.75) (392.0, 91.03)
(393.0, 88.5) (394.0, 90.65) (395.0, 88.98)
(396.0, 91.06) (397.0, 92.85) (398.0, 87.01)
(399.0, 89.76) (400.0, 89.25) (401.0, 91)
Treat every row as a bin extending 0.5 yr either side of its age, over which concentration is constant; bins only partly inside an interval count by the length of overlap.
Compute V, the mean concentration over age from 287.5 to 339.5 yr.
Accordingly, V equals 93.2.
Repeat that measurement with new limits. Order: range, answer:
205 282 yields 94.8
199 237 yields 96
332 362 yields 91.5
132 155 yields 97.2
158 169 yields 93.8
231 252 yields 93.2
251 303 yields 94.3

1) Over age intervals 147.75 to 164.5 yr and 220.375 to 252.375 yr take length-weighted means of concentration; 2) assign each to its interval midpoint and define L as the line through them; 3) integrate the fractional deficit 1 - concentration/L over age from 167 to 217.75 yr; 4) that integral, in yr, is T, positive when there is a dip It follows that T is 1.6 yr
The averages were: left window 96.9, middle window 92.7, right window 94.3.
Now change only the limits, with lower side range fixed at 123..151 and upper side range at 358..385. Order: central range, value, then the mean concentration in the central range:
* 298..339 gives 0.0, 93.1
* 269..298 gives 0.2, 93.3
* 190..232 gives -0.7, 96.8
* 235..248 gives 0.2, 93.1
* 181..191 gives -0.2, 97.5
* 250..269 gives -0.2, 95.4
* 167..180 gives 2.2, 79.9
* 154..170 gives 0.6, 92.6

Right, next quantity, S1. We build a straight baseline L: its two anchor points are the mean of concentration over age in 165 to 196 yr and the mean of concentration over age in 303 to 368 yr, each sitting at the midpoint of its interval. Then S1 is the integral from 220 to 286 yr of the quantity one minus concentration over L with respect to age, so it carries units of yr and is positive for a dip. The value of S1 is -2.4 yr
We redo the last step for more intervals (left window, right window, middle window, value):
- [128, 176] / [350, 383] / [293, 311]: -0.2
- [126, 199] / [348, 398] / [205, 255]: -0.9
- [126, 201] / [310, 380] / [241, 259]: -0.1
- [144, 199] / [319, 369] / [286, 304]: -0.4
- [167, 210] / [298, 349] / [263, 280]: -0.4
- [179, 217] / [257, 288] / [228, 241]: 0.3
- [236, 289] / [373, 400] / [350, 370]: -0.2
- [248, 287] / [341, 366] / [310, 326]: -0.3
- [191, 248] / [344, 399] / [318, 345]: 0.1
